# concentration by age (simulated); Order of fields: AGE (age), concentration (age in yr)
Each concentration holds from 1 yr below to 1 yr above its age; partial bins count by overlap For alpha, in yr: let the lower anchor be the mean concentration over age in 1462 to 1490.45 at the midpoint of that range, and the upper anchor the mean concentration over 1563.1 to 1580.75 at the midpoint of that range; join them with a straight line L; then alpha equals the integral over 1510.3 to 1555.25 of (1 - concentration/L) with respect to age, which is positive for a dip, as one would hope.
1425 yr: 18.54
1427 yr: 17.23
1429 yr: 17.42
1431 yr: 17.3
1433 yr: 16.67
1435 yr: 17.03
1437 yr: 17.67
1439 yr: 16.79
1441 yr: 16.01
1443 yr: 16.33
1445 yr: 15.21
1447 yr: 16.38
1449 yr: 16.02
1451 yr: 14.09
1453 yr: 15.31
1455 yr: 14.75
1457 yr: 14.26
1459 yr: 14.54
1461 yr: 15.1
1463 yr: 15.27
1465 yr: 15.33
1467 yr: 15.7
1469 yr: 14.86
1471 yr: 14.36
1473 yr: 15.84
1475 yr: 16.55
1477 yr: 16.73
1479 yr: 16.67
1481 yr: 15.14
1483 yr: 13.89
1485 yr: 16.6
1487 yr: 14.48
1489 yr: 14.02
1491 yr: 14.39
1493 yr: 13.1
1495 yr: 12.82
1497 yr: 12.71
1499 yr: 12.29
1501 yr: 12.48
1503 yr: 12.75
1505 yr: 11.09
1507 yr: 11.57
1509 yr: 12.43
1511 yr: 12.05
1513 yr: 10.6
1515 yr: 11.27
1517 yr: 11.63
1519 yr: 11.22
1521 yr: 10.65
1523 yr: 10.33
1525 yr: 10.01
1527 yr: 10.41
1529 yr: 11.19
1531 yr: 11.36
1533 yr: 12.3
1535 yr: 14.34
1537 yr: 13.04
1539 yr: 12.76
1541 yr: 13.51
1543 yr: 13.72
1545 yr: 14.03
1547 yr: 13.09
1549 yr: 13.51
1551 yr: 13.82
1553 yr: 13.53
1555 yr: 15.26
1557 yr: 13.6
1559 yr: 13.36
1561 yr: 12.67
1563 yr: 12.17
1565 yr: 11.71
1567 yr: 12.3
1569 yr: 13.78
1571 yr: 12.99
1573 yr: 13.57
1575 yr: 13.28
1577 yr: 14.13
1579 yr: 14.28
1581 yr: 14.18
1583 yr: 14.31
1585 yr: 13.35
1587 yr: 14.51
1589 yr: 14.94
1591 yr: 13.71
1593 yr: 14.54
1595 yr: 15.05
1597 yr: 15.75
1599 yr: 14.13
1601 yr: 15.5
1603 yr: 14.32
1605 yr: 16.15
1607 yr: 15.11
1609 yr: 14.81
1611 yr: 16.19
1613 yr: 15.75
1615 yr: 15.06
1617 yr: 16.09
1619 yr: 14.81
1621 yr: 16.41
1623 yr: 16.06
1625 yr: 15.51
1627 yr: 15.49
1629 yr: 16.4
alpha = 5.7 yr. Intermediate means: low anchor 15.4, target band 12.3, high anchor 13.2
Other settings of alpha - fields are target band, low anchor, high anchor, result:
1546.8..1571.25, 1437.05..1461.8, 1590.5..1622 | 3.3 yr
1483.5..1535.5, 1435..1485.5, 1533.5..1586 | 8.3 yr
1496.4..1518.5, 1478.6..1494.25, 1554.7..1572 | 3.7 yr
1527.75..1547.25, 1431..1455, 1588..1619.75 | 3.3 yr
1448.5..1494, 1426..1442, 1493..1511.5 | -2.2 yr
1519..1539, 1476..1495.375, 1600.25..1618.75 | 4.6 yr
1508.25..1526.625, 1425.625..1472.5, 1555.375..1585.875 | 4.3 yr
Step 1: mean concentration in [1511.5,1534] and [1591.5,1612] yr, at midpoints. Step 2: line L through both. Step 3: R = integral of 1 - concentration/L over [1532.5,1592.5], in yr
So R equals -2.34 yr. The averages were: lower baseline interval 11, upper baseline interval 15.1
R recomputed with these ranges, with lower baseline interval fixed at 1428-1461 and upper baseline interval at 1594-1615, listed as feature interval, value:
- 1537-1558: 2.5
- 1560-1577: 2.8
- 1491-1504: 2.4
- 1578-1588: 0.8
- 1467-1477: 0.2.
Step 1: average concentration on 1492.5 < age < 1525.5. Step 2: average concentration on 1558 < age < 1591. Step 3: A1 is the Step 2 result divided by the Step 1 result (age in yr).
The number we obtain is 1.15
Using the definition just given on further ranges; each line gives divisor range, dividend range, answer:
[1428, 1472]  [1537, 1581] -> 0.85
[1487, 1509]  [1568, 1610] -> 1.13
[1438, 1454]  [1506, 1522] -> 0.72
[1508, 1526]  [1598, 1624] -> 1.38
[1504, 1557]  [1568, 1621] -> 1.19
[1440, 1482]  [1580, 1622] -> 0.97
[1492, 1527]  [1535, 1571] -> 1.14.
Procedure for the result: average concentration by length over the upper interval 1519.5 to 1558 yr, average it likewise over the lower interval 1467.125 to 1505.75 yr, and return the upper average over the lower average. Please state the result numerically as 0.9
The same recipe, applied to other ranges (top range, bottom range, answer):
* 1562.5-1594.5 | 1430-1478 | 0.87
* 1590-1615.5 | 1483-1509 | 1.14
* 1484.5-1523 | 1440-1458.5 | 0.81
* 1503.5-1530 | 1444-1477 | 0.73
